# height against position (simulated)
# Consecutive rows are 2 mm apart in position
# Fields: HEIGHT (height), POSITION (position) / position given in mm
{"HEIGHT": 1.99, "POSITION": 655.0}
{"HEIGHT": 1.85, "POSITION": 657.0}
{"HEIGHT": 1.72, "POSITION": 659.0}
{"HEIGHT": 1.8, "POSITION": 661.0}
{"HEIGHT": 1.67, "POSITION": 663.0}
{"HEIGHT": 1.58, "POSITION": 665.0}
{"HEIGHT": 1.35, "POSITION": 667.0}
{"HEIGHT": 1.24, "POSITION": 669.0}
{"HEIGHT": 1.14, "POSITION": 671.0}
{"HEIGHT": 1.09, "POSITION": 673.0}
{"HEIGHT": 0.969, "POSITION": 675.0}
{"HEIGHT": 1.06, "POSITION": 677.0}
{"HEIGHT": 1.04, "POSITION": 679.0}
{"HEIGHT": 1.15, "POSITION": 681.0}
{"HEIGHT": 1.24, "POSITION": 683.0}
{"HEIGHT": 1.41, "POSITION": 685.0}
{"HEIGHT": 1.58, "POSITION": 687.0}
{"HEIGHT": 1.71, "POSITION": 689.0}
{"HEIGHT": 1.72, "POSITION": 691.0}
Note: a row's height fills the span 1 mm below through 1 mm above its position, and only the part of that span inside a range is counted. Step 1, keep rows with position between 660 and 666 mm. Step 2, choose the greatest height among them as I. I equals 1.8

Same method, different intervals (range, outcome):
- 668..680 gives 1.24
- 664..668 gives 1.58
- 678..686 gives 1.41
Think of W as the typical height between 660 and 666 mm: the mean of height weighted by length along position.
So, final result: 1.68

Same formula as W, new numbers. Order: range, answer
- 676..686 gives 1.18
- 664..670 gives 1.39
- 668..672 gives 1.19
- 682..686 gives 1.32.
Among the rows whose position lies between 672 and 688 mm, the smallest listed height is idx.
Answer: 0.969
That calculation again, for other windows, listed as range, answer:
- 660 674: 1.09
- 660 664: 1.67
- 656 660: 1.72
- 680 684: 1.15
